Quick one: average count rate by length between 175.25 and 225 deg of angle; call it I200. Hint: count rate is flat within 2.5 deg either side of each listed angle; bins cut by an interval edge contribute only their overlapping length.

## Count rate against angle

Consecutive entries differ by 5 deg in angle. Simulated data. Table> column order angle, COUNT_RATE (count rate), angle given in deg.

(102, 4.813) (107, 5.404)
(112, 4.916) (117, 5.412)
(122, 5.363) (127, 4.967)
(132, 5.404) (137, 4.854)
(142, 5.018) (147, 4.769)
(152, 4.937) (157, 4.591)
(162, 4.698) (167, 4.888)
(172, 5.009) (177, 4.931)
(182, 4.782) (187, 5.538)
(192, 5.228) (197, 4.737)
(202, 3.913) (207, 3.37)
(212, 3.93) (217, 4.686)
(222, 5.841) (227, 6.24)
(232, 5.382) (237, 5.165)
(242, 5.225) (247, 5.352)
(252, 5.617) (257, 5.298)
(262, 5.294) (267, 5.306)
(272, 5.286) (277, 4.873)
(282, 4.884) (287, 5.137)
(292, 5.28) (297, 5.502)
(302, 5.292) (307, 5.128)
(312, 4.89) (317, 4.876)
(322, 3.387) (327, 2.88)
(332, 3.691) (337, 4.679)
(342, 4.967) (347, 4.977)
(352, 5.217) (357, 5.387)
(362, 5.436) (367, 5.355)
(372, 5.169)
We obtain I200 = 4.71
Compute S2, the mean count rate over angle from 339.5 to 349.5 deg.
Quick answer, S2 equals 4.97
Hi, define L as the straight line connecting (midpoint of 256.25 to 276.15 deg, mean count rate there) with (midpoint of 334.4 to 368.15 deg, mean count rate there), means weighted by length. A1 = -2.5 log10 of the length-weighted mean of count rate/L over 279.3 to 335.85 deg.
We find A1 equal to 0.13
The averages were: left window 5.26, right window 5.13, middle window 4.63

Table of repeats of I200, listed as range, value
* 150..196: 4.95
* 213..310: 5.28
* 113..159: 5.04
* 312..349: 4.24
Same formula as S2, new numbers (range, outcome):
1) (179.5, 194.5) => 5.18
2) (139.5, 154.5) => 4.91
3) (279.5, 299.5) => 5.2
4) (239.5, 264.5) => 5.36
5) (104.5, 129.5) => 5.21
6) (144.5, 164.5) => 4.75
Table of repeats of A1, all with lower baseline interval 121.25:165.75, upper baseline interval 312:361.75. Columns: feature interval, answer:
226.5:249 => -0.144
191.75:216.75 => 0.150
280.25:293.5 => -0.106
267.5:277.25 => -0.114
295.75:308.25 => -0.156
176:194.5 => -0.063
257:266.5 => -0.134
